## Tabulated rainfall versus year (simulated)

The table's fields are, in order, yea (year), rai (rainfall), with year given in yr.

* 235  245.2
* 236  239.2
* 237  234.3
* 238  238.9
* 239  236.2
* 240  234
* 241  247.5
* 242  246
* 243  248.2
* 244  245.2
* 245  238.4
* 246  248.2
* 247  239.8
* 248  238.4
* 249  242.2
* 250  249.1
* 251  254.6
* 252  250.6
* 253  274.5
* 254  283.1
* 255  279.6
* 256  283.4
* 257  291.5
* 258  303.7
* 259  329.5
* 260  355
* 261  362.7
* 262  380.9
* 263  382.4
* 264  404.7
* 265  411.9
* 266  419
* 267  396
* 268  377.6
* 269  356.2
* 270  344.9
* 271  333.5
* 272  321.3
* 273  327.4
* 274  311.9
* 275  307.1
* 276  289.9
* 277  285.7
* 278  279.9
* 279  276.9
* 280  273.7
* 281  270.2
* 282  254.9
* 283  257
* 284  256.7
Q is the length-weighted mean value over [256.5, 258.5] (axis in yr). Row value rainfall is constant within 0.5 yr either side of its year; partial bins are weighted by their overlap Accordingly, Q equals 298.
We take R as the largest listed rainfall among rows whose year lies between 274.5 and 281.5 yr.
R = 307.1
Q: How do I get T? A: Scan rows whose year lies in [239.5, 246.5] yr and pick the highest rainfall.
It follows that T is 248.2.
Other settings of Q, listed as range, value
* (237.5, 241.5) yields 239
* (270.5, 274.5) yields 324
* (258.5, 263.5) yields 362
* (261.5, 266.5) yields 400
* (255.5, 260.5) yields 313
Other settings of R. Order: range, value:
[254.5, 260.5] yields 355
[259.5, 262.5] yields 380.9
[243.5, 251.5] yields 254.6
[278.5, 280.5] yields 276.9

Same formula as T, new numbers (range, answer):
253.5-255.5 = 283.1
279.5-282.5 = 273.7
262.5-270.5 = 419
